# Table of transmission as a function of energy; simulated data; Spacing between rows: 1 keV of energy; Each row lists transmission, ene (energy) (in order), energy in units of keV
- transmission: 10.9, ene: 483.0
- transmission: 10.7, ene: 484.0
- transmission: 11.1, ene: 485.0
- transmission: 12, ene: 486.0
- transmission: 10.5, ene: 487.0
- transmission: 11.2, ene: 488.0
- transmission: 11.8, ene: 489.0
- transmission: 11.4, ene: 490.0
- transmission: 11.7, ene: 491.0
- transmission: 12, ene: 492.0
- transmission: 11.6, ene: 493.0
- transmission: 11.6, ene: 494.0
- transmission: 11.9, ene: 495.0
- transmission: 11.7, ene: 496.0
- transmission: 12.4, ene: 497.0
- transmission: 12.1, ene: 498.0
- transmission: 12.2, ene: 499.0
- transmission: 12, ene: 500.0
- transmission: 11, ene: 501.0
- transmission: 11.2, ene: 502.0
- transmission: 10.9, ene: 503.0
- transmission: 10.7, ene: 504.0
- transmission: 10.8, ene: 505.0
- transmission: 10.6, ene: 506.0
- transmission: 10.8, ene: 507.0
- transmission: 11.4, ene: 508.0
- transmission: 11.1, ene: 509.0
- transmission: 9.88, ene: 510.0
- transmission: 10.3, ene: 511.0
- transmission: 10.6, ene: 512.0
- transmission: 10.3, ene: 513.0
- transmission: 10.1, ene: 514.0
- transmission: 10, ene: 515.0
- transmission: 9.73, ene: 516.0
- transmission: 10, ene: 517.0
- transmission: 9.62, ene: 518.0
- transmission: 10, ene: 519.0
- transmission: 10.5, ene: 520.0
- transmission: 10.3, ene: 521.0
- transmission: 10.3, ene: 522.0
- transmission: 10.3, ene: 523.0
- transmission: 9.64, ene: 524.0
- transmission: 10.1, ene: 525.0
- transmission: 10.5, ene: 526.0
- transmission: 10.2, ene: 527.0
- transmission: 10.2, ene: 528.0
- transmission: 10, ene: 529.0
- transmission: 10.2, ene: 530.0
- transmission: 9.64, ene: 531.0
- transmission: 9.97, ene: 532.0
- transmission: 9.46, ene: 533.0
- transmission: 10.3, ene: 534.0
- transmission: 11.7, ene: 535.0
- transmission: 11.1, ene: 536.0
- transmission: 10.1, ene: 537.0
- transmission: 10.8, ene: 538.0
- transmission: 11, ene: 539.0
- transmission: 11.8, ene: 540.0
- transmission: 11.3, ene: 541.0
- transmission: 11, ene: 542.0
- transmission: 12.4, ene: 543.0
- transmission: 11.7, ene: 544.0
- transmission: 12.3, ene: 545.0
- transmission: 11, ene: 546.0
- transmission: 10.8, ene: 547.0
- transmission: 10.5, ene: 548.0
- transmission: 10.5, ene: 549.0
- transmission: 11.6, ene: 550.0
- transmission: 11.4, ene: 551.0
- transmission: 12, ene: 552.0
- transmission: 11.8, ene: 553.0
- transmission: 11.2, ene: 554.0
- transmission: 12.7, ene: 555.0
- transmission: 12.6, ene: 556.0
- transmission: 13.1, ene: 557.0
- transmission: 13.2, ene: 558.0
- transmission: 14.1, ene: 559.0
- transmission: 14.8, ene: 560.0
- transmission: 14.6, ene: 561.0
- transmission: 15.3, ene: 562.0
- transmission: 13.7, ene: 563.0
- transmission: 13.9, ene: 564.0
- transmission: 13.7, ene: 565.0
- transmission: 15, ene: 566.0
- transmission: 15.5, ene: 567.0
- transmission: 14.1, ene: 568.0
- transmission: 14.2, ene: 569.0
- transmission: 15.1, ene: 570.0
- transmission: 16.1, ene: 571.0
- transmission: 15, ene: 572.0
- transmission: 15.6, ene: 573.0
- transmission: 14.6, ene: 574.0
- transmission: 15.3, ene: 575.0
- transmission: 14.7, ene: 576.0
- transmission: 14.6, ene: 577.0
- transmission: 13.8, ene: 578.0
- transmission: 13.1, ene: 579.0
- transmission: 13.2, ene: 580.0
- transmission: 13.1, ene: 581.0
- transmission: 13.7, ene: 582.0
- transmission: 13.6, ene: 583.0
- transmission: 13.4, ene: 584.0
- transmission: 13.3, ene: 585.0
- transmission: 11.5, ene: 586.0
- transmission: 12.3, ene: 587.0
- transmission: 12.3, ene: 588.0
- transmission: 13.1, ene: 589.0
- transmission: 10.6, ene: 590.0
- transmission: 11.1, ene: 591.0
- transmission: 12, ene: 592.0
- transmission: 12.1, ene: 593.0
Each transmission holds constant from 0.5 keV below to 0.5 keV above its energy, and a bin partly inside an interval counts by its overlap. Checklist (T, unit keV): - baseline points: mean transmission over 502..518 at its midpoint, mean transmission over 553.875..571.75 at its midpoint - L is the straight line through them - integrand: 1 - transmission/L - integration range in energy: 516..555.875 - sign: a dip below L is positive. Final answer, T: 4.85 keV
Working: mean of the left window 10.5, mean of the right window 14.1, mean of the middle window 10.8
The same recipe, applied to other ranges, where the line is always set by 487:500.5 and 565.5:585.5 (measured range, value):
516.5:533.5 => 3.6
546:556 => 1.6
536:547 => 1.6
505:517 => 1.8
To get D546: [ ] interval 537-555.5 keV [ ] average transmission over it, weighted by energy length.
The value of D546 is 11.4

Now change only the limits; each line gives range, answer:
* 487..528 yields 10.8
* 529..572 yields 12.3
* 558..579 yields 14.6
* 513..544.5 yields 10.4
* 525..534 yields 10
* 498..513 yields 11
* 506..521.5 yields 10.3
